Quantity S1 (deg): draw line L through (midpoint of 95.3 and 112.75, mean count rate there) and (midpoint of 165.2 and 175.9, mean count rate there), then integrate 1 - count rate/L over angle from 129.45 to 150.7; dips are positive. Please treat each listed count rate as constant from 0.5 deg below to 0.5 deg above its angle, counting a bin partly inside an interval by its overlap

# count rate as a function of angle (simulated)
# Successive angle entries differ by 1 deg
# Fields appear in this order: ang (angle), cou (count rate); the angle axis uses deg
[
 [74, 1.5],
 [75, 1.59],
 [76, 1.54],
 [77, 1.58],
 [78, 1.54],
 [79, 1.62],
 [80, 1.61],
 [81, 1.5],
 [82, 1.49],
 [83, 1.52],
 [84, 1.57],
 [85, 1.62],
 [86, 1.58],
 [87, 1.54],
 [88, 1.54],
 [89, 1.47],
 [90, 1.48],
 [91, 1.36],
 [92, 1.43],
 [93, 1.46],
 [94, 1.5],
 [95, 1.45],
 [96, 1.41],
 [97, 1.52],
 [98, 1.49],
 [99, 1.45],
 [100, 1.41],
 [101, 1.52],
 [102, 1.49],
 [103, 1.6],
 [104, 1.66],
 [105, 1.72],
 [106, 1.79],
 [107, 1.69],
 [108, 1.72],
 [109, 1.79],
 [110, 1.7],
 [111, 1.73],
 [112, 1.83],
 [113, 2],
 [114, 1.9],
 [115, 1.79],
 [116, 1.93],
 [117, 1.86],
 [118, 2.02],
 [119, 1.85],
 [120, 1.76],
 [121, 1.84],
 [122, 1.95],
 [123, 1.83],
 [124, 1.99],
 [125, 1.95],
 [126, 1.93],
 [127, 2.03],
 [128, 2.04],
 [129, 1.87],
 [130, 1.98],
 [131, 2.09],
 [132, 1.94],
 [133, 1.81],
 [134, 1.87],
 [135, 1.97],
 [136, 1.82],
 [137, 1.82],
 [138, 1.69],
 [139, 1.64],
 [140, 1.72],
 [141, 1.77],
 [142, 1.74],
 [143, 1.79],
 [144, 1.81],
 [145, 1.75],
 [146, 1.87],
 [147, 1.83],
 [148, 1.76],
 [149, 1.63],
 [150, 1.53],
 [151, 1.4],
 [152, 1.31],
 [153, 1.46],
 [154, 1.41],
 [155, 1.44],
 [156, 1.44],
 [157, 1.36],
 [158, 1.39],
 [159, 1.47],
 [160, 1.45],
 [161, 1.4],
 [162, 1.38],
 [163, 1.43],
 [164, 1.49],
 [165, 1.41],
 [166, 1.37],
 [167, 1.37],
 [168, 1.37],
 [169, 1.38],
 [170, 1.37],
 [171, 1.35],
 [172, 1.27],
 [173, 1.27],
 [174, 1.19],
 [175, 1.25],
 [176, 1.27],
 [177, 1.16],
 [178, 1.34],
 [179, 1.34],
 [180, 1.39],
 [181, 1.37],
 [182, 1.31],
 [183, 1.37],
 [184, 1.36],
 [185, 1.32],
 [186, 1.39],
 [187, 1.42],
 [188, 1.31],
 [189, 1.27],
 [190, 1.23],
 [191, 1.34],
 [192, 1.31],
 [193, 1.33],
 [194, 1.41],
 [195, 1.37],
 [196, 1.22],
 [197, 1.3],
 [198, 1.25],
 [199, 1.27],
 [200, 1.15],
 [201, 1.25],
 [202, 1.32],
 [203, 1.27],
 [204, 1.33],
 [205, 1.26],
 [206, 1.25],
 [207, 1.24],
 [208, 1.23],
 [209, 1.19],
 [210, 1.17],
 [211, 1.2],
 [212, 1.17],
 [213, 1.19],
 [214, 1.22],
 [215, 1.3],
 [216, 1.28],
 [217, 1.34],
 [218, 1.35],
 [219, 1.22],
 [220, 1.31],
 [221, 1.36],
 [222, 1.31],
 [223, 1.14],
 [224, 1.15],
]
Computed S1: -4.9 deg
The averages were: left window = 1.62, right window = 1.32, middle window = 1.8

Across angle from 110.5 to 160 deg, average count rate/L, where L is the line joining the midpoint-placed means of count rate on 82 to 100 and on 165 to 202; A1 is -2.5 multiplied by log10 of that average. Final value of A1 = -0.24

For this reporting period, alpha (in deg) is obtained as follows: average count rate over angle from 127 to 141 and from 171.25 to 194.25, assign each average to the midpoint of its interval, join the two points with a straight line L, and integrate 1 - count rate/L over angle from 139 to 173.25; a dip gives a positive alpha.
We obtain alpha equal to 2.3 deg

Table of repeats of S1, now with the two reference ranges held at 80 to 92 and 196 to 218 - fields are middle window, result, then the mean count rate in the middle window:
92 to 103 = 0.1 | 1.47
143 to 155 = -2.1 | 1.61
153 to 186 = -0.7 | 1.36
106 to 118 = -3.0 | 1.82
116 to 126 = -3.2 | 1.9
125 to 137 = -4.4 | 1.94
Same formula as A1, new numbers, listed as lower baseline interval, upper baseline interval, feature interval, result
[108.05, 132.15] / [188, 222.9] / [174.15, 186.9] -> 0.101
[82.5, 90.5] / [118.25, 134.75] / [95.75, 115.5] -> 0.040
